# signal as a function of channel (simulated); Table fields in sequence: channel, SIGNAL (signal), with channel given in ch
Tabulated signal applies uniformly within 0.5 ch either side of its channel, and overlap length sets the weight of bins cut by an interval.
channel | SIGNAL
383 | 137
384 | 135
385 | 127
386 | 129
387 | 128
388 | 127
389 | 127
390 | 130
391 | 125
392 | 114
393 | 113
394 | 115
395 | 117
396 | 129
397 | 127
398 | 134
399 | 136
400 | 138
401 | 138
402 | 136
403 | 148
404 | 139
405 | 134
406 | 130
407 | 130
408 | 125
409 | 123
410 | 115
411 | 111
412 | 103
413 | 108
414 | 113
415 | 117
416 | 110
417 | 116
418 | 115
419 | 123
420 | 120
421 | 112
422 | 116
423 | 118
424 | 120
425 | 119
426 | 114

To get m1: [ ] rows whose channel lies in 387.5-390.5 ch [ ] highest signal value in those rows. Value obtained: 130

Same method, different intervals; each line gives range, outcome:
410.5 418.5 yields 117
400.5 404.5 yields 148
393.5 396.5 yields 129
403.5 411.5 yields 139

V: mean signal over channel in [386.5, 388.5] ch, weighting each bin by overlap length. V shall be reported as 128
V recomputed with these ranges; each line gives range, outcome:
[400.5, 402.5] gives 137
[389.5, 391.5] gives 128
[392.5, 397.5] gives 120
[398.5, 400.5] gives 137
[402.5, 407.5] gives 136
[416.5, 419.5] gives 118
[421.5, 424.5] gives 118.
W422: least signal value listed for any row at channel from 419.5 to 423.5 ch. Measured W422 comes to 112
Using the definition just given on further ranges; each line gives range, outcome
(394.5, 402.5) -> 117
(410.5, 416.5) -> 103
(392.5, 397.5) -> 113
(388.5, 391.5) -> 125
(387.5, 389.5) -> 127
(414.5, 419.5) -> 110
